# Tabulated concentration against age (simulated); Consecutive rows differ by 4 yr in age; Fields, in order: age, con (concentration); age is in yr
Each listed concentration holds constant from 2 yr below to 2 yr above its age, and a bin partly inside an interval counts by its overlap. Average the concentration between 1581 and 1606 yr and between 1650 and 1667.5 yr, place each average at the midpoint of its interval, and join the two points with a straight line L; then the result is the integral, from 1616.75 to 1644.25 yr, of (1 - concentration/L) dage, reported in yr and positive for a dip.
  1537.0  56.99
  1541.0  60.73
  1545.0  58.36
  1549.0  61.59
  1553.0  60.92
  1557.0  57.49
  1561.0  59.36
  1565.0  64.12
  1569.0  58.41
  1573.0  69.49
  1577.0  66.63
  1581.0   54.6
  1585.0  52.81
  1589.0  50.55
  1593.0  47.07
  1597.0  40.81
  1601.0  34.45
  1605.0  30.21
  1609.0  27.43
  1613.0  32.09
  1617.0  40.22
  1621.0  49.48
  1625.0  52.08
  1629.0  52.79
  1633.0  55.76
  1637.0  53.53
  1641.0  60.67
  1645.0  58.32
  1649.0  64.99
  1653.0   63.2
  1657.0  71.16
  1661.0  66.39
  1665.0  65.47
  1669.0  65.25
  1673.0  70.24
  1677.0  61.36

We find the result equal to 1.8 yr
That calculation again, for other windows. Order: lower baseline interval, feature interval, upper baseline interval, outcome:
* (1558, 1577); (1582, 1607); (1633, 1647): 7.3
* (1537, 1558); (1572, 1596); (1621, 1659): 1.5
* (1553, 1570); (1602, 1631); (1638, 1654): 9.7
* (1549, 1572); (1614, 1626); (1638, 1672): 3.3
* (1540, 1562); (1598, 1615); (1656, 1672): 8.5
